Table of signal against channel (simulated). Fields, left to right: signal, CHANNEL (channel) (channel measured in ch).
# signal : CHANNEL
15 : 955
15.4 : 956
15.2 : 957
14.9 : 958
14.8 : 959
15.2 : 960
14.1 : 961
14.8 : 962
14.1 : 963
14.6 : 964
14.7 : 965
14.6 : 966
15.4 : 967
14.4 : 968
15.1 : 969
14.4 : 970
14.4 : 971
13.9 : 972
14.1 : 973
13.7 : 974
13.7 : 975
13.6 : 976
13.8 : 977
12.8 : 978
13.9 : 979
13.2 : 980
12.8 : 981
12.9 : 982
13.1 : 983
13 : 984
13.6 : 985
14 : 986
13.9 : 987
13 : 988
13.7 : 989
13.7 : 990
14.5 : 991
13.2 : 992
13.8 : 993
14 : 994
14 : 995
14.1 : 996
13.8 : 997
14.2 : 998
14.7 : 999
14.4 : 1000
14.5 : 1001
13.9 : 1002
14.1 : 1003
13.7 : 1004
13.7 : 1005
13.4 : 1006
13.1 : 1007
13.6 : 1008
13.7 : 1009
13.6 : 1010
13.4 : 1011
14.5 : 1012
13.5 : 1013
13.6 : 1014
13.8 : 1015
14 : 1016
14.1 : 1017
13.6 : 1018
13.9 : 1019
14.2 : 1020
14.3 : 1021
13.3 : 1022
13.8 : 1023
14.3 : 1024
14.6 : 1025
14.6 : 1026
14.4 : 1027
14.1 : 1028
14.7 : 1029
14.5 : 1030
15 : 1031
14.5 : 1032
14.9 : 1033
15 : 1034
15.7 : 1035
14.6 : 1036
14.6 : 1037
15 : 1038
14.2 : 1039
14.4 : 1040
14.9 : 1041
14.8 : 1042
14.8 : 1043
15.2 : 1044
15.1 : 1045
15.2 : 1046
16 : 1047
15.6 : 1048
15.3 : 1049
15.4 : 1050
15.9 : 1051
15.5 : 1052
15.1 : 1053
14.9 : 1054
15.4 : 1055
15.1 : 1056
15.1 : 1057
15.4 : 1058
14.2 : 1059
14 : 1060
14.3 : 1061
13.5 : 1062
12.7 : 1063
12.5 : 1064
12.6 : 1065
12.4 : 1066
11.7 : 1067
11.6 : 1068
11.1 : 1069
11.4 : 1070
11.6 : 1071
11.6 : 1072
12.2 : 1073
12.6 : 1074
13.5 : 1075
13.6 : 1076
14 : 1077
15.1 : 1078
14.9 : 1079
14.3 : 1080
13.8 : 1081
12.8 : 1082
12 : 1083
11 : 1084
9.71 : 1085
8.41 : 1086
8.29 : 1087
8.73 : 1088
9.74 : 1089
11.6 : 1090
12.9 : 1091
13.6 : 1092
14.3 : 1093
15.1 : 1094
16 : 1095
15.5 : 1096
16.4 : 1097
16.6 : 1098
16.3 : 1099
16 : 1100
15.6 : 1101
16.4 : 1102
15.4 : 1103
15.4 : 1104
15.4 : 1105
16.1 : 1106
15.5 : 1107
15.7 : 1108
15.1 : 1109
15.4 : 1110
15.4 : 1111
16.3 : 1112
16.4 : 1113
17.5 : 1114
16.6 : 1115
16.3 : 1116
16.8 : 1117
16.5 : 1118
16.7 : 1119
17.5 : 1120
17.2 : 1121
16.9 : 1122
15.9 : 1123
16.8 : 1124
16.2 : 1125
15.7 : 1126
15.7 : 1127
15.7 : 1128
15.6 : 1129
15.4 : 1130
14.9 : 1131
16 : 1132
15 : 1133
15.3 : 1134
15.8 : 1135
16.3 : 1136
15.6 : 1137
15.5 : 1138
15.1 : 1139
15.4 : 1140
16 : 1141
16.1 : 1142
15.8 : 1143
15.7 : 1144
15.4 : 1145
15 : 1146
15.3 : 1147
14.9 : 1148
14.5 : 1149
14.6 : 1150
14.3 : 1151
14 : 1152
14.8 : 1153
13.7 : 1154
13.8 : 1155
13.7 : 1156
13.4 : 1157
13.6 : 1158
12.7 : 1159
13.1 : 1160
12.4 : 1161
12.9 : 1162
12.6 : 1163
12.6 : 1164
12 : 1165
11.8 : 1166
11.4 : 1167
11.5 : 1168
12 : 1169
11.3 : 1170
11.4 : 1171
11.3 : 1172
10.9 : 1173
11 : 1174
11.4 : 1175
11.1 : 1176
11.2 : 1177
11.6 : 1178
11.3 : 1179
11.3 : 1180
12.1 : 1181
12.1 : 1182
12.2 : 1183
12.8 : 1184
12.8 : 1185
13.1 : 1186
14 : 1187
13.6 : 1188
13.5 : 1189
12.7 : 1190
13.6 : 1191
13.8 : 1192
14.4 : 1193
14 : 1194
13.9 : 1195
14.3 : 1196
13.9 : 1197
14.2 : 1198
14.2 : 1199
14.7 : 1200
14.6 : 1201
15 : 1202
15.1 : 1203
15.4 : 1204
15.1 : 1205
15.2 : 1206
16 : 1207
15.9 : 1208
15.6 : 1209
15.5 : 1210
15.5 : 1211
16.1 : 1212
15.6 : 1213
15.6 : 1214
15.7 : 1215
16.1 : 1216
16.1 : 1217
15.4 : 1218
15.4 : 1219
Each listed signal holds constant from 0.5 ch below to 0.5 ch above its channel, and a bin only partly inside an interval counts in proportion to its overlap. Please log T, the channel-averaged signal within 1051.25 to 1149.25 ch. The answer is 14.6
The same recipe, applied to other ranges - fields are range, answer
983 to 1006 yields 13.9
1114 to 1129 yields 16.5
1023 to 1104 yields 14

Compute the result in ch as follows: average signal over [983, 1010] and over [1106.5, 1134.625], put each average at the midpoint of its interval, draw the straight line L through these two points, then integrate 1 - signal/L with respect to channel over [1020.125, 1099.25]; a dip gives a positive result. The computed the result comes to 5.78 ch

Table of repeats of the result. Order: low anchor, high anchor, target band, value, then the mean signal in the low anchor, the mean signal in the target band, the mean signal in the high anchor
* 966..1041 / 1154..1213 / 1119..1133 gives -2.7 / 14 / 16.1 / 13.3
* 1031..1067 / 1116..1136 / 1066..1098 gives 5.6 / 14.6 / 12.6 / 16.1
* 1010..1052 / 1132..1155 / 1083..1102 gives 2.2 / 14.6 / 13.2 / 15.2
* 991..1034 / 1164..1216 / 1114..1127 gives -2.8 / 14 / 16.6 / 13.4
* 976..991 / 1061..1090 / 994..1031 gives -2.9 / 13.4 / 14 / 12.1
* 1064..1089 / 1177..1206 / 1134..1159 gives -3.8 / 12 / 14.9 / 13.5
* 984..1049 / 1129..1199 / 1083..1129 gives -3.6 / 14.2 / 14.9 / 13.6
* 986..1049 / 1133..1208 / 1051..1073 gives 1.0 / 14.2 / 13.4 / 13.7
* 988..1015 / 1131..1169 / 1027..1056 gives -2.2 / 13.8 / 15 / 14.2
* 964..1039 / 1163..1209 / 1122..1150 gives -4.7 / 14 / 15.6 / 13.1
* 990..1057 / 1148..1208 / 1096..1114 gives -2.8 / 14.4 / 15.9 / 13.2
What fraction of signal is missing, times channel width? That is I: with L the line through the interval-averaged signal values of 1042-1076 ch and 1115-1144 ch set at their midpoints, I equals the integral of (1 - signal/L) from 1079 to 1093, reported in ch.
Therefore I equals 3.0 ch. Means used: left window 13.9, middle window 11.5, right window 16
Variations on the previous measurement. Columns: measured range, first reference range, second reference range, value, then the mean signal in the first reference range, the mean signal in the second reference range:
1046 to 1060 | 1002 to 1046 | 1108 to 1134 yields -0.4 ch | 14.3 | 16.1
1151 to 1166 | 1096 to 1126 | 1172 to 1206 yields 1.2 ch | 16.2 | 13.2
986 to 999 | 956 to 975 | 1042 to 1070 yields 0.5 ch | 14.6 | 14.2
